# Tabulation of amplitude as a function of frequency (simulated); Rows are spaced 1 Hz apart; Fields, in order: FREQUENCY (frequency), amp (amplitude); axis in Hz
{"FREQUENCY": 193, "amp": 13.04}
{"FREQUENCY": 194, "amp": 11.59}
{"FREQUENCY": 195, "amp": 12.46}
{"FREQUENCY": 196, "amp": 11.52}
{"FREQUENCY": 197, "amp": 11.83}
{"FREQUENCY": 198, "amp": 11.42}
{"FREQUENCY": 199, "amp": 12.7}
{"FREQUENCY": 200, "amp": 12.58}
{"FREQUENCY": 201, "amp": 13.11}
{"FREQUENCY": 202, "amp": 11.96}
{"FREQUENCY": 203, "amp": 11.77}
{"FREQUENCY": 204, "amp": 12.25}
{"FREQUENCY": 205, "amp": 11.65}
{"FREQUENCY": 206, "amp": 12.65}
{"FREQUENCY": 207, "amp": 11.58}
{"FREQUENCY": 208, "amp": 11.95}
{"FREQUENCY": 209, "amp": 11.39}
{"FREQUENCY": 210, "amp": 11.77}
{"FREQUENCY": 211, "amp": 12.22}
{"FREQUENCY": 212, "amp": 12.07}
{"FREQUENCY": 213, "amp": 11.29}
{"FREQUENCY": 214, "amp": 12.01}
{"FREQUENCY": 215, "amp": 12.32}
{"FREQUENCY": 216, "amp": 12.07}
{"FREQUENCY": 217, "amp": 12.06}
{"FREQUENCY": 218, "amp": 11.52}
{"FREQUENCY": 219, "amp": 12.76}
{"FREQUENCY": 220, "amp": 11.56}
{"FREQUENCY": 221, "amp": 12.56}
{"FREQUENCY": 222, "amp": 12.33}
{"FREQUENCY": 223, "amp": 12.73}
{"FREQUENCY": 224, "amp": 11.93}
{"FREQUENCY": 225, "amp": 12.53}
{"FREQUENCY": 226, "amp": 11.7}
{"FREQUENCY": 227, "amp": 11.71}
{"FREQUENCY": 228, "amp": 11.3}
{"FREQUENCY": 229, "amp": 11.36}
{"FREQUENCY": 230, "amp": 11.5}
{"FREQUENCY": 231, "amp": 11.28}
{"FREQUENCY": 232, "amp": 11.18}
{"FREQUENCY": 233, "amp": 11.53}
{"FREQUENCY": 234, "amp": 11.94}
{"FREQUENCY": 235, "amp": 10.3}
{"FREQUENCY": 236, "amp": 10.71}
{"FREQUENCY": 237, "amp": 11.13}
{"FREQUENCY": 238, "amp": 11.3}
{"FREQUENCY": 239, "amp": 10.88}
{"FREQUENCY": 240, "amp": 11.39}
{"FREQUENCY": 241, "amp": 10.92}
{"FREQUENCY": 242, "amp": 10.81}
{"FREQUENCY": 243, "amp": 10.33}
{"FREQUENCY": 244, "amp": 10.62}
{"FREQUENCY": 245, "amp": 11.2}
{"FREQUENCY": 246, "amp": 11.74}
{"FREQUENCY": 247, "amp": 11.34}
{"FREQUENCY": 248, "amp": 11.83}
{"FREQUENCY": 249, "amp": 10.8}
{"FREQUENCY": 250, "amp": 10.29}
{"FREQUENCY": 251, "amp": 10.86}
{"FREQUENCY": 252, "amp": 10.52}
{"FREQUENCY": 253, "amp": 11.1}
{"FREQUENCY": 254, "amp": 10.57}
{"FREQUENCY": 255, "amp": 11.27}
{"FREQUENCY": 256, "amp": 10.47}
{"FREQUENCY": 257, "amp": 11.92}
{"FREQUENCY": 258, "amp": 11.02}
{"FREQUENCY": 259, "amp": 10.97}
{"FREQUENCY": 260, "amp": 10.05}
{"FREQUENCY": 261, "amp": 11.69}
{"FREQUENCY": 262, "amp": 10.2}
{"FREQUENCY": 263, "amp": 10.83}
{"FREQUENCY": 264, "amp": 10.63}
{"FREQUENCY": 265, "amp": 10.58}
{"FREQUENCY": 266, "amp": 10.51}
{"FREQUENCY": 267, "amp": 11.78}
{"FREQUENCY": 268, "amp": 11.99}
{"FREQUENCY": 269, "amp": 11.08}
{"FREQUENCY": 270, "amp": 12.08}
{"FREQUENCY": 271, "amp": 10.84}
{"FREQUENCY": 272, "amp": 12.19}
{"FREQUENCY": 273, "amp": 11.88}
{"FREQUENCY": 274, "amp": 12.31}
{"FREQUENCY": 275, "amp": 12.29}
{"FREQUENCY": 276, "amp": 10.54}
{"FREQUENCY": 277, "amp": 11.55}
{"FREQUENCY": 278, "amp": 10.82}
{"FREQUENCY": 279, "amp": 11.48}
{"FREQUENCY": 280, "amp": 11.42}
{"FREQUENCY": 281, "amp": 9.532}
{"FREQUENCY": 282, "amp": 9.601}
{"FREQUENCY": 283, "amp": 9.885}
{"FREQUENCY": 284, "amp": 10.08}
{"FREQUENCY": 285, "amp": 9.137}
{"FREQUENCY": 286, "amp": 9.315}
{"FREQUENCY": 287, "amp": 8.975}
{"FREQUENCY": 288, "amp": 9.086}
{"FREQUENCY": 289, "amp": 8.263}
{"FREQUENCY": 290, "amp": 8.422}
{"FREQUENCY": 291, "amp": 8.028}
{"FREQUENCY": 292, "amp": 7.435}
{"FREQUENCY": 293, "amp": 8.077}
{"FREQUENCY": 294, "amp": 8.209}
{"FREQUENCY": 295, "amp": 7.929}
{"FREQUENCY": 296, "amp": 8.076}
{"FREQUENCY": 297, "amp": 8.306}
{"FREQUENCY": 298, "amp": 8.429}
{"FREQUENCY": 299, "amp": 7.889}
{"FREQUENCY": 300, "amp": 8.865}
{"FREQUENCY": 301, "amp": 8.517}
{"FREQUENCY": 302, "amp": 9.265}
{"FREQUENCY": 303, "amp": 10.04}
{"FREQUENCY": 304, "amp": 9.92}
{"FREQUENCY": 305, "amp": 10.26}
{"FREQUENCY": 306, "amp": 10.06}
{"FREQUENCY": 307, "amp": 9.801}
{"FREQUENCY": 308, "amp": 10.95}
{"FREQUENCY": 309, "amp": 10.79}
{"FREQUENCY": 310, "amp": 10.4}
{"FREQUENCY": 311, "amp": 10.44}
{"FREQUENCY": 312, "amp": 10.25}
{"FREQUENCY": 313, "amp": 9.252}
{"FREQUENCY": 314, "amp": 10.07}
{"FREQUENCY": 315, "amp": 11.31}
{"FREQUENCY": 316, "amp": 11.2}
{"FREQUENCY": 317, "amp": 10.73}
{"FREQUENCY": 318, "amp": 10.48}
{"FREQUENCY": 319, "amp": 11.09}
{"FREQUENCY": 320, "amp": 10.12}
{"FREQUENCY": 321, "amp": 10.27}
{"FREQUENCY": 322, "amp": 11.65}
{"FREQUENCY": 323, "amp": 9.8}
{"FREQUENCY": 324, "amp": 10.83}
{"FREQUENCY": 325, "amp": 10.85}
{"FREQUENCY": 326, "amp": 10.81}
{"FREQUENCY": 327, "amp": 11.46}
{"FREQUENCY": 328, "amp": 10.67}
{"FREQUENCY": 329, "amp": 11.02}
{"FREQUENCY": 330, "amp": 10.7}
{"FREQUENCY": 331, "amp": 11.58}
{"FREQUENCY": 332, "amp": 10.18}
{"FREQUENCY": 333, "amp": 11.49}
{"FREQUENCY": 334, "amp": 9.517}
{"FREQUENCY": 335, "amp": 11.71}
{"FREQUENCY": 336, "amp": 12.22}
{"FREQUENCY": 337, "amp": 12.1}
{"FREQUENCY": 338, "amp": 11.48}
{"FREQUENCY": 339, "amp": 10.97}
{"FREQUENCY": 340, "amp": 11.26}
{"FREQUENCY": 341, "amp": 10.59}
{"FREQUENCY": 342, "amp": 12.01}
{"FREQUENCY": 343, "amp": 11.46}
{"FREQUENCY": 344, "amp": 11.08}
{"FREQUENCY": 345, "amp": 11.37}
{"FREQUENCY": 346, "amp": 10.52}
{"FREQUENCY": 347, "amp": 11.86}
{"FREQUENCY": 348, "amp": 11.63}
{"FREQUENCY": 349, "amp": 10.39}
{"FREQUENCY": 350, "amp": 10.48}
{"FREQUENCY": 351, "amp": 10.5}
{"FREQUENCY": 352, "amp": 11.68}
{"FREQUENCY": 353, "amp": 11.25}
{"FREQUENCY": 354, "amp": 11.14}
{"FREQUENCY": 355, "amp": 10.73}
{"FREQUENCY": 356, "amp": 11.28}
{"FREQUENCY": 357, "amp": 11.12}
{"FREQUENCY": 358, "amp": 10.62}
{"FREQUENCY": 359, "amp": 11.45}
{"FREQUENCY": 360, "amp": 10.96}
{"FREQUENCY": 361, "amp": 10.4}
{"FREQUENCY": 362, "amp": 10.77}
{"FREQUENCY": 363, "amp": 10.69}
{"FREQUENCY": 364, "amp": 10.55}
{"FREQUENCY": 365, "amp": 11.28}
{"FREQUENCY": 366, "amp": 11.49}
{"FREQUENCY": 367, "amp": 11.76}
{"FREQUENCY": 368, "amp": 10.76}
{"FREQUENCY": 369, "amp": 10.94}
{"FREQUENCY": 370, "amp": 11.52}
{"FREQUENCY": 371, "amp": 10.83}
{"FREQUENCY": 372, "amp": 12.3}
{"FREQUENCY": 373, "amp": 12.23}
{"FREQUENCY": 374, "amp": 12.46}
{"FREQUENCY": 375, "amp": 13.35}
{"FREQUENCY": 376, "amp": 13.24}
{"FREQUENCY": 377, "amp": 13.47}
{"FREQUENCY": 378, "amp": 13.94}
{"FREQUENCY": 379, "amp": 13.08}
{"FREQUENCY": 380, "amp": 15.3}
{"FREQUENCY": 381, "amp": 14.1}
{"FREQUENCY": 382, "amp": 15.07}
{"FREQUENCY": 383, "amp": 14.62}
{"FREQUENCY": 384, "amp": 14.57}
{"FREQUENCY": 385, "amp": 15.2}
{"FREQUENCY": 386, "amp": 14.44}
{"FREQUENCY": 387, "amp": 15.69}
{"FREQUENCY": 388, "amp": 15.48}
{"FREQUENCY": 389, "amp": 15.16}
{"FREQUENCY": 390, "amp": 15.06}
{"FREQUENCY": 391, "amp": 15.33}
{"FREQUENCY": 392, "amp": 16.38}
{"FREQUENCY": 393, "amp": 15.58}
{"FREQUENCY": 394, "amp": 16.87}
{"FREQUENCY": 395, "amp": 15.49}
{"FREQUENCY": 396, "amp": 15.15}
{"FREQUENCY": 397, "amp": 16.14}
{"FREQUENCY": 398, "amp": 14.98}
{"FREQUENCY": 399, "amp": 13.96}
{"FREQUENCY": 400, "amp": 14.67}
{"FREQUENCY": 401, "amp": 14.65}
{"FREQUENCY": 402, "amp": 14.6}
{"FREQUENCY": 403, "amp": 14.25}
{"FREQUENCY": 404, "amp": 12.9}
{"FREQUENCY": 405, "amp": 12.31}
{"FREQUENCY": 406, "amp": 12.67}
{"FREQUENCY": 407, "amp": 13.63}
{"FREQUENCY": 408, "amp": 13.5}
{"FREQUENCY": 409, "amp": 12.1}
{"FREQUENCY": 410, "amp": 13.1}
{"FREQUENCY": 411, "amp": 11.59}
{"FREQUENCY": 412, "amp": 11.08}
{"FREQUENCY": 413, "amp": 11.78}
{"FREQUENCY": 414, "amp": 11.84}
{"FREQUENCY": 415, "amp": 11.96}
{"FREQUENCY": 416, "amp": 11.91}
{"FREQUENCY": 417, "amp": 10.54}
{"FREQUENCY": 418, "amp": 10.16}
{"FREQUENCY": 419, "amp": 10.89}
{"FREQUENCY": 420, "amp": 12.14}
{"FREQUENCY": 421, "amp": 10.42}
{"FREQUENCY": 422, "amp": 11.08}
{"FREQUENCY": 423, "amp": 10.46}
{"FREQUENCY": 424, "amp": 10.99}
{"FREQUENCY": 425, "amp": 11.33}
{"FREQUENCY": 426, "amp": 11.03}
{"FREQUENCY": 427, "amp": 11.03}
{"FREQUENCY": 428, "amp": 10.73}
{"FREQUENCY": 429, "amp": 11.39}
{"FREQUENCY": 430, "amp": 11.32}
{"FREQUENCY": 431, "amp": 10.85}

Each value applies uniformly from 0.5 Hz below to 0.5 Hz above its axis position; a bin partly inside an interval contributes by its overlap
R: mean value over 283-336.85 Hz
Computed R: 9.91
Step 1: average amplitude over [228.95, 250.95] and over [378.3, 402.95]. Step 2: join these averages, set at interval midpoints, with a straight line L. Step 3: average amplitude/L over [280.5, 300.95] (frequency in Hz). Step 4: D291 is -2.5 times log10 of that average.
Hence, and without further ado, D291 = 0.39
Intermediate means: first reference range 11.1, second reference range 15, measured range 8.67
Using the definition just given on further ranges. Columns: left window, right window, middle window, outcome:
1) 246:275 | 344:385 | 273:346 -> 0.13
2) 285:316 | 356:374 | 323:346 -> -0.08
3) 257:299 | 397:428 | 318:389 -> -0.04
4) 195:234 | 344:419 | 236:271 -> 0.11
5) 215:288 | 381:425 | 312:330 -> 0.15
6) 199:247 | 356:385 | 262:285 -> 0.08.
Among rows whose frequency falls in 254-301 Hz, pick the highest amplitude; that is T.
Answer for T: 12.31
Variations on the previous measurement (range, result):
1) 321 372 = 12.3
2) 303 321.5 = 11.31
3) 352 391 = 15.69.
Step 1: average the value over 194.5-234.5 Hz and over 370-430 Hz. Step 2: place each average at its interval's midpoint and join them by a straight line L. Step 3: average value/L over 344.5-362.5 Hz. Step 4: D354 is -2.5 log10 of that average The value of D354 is 0.17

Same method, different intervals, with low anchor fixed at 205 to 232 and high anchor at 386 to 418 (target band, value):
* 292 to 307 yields 0.40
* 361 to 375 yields 0.18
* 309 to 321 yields 0.23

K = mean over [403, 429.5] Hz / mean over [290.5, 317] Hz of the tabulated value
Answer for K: 1.2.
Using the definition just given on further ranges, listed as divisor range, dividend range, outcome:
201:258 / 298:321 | 0.87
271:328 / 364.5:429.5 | 1.31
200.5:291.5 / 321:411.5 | 1.11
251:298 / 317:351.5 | 1.07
